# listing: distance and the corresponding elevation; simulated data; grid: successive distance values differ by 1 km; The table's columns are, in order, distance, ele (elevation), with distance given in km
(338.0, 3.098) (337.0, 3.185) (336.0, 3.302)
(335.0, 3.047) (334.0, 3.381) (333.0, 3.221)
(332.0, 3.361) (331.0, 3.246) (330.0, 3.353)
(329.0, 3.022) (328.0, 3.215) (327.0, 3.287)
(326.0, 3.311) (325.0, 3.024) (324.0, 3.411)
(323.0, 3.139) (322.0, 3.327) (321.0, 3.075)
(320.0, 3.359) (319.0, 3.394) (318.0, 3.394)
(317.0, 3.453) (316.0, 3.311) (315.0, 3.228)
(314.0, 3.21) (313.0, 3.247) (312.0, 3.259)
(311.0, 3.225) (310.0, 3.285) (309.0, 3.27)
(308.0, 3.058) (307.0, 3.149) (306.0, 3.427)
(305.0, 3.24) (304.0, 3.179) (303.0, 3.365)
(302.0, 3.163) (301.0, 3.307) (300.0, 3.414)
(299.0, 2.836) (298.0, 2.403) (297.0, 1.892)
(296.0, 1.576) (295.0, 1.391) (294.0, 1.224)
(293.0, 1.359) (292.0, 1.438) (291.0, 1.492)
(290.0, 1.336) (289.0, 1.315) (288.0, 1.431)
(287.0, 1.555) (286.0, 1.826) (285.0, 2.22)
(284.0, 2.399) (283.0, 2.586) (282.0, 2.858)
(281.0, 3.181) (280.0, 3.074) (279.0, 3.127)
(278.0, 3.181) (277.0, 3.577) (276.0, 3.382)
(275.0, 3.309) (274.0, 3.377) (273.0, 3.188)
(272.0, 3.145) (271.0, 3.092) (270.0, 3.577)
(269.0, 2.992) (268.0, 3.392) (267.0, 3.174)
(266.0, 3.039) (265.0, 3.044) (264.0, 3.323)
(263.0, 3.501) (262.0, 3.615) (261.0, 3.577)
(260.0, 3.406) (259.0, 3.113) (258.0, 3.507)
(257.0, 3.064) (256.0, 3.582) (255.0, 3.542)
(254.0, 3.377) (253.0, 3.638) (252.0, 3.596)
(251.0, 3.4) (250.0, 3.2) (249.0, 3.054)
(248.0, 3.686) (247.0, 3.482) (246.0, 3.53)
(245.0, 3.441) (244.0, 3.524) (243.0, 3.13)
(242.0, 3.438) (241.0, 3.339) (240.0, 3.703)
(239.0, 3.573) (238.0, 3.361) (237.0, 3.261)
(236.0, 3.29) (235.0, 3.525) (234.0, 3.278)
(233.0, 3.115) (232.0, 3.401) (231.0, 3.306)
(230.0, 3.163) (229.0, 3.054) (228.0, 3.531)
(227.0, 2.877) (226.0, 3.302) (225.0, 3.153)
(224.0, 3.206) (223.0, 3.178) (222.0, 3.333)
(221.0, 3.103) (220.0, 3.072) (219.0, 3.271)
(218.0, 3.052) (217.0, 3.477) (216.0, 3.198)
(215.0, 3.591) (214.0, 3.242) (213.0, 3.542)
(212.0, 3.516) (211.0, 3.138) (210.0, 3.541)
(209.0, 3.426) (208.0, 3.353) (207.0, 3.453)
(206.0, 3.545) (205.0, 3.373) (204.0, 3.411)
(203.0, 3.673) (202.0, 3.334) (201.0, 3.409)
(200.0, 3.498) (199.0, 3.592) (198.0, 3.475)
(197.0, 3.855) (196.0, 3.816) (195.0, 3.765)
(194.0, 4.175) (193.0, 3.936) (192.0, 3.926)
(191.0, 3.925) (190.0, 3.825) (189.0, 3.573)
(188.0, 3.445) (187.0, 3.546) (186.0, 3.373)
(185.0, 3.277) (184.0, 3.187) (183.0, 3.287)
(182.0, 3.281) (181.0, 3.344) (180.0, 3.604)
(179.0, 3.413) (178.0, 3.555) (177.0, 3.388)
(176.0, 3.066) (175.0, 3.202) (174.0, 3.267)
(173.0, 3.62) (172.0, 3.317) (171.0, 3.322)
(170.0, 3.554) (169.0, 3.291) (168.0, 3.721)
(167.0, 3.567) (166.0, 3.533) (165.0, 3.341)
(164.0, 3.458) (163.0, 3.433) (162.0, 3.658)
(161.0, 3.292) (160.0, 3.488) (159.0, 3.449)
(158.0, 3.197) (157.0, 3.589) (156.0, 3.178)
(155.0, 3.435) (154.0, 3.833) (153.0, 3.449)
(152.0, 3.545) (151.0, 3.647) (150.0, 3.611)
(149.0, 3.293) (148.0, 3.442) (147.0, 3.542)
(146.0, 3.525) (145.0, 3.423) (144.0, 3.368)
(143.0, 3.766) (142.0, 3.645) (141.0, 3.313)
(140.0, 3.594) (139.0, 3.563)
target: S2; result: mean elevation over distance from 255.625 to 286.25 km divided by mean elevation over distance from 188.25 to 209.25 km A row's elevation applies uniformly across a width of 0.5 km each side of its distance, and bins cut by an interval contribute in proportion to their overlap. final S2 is 0.9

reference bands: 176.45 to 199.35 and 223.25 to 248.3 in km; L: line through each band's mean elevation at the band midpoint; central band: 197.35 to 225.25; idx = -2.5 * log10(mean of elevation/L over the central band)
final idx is 0.032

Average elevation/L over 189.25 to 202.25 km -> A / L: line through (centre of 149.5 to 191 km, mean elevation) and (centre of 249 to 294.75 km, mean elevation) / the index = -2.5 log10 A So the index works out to -0.13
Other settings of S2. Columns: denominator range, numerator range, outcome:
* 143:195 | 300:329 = 0.93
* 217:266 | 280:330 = 0.82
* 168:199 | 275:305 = 0.68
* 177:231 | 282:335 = 0.81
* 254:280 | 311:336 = 0.99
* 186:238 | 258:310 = 0.81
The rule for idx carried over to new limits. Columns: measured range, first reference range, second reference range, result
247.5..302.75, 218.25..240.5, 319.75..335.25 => 0.15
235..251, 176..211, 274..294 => -0.18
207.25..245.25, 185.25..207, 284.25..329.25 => 0.02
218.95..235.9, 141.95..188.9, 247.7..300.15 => -0.05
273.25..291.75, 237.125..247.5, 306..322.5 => 0.32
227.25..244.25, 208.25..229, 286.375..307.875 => -0.10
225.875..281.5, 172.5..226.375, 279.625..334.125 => -0.07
